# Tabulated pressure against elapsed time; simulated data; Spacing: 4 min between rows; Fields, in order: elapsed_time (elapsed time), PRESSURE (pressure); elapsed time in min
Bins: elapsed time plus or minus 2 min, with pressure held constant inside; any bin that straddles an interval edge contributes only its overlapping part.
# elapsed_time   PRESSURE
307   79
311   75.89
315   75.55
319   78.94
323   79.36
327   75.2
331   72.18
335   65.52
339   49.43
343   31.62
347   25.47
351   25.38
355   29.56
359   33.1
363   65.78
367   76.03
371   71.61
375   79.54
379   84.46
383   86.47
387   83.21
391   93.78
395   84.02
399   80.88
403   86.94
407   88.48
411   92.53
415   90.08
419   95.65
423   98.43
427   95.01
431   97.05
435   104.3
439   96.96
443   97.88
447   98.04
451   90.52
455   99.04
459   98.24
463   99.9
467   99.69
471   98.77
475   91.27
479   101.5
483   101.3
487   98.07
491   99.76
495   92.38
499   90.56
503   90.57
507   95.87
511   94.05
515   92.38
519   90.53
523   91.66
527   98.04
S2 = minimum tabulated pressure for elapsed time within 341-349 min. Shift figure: 25.47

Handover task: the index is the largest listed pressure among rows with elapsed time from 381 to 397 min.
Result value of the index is 93.78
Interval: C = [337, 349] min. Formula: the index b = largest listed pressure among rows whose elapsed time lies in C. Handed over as 49.43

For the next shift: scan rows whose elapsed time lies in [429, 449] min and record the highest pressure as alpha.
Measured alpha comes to 104.3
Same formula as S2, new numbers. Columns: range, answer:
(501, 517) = 90.57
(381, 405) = 80.88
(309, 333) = 72.18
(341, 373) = 25.38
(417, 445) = 95.01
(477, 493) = 98.07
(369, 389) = 71.61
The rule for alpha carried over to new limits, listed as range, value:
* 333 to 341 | 65.52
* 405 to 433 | 98.43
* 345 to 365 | 65.78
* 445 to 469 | 99.9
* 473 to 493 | 101.5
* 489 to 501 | 99.76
